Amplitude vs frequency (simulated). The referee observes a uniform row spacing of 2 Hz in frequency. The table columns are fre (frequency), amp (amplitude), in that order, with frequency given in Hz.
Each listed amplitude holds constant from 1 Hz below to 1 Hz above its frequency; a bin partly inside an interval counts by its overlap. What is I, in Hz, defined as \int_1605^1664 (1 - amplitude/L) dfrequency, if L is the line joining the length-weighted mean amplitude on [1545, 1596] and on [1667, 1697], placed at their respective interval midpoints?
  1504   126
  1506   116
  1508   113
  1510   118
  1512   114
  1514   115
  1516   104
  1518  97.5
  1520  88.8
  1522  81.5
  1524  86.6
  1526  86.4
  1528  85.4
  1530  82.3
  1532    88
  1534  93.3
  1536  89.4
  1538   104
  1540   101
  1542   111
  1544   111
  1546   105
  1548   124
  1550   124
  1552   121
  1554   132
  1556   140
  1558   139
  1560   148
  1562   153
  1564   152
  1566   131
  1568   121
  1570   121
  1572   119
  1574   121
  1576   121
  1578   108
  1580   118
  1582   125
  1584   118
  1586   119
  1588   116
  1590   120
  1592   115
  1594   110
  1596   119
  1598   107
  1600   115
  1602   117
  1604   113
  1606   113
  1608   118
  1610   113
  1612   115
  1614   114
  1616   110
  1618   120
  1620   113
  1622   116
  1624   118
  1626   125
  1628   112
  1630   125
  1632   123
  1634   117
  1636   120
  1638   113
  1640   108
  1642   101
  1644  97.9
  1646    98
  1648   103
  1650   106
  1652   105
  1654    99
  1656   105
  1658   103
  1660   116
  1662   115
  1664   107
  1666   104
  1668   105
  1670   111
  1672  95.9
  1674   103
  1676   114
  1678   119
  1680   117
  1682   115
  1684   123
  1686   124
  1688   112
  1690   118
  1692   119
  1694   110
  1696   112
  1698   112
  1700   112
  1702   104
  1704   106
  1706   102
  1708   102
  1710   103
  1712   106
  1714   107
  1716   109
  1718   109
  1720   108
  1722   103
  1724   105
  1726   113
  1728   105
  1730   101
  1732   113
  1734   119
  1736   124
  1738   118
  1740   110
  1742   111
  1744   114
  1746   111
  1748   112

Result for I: 3.21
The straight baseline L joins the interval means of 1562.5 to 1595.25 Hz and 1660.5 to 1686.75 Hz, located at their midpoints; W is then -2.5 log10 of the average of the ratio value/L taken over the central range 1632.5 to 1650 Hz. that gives 0.07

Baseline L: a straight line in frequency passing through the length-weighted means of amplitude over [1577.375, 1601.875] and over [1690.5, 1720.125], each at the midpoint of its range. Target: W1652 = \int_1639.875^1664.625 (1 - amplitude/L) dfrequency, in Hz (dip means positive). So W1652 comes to 1.6 Hz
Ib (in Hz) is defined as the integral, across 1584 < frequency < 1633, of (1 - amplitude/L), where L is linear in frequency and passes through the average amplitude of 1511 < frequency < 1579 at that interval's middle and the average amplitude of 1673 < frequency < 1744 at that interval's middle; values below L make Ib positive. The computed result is -1.9 Hz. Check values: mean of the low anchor 112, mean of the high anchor 111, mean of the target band 116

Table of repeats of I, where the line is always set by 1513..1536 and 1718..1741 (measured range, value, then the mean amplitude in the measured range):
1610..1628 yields -2.8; 116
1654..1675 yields -0.3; 106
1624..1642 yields -2.7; 117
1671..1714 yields -1.4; 111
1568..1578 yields -2.4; 119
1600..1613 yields -2.0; 115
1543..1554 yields -2.9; 118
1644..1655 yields 0.2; 102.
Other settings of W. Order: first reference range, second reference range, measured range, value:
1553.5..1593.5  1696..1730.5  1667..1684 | 0.01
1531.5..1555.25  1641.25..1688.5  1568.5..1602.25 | -0.08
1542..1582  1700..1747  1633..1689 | 0.06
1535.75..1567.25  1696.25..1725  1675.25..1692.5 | -0.08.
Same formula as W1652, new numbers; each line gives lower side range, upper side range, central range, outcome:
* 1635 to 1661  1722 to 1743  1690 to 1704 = -0.3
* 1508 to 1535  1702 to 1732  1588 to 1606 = -2.6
